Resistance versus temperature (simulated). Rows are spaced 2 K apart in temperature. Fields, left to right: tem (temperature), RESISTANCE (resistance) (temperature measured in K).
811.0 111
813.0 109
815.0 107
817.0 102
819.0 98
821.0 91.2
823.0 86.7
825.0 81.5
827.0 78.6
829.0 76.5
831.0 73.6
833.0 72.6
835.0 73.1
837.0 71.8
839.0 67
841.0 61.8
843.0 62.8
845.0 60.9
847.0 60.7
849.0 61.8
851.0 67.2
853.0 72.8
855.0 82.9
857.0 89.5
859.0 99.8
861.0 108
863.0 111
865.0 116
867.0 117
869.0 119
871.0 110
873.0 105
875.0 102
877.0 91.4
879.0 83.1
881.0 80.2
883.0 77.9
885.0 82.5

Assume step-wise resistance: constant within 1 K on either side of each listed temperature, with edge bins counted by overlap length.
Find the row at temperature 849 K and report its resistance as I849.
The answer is 61.8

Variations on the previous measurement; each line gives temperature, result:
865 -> 116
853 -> 72.8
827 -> 78.6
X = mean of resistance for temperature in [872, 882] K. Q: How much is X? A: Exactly 92.3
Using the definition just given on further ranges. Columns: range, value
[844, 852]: 62.7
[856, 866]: 105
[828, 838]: 73.5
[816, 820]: 100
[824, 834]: 76.6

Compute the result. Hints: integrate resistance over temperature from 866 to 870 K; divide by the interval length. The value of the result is 118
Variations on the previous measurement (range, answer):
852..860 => 86.2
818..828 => 87.2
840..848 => 61.5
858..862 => 104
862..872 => 115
